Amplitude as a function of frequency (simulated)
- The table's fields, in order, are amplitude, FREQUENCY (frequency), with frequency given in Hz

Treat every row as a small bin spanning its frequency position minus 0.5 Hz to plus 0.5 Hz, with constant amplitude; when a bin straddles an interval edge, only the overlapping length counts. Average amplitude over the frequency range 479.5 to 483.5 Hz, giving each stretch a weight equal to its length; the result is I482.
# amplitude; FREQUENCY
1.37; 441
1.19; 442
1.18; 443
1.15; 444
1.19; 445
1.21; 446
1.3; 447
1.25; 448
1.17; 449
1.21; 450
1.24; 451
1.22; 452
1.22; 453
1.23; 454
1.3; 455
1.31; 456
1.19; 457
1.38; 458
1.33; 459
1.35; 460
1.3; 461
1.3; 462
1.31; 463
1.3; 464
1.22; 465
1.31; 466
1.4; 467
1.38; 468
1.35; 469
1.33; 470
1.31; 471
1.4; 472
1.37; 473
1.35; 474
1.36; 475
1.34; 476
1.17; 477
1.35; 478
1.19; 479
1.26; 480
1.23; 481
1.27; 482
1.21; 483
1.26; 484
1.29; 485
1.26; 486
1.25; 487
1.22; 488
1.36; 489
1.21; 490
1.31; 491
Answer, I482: 1.24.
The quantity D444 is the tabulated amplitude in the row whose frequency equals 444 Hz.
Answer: 1.15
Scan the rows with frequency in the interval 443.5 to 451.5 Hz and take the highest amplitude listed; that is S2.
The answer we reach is 1.3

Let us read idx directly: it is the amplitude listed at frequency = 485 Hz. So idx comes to 1.29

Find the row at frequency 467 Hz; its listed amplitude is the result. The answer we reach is 1.4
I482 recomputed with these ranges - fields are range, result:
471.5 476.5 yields 1.36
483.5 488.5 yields 1.26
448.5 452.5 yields 1.21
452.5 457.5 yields 1.25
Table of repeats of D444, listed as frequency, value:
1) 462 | 1.3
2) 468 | 1.38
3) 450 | 1.21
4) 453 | 1.22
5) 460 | 1.35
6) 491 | 1.31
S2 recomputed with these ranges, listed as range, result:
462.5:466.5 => 1.31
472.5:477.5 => 1.37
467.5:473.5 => 1.4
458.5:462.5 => 1.35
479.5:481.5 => 1.26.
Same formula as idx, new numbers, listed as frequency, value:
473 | 1.37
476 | 1.34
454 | 1.23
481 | 1.23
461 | 1.3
